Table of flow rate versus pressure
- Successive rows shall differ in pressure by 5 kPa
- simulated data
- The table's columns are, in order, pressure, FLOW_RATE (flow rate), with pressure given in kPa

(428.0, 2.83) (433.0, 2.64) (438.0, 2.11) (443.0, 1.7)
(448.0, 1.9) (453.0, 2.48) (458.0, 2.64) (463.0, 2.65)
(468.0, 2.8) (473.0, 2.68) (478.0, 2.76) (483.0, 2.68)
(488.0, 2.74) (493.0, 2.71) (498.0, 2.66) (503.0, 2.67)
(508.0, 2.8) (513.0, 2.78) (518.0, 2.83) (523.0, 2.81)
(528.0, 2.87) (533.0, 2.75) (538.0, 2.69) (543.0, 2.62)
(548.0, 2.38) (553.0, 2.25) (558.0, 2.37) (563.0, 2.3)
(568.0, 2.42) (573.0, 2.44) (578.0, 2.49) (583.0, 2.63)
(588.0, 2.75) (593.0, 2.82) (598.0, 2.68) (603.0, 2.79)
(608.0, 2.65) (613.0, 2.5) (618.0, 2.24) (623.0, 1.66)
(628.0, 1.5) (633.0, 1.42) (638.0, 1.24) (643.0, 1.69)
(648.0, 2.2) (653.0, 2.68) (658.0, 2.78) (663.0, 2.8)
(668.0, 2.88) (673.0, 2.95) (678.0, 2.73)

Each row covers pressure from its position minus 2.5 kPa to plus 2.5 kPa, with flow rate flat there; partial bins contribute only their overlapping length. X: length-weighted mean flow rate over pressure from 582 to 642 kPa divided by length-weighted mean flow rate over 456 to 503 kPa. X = 0.8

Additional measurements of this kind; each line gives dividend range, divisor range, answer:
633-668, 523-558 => 0.86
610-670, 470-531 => 0.77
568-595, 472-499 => 0.96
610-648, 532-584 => 0.72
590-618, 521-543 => 0.96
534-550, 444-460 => 1.14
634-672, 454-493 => 0.86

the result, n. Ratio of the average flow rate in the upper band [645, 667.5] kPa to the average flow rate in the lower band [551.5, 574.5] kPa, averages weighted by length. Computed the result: 1.11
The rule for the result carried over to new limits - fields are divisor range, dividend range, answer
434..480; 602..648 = 0.81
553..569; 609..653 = 0.81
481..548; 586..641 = 0.81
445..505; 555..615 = 0.99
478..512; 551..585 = 0.89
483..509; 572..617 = 0.97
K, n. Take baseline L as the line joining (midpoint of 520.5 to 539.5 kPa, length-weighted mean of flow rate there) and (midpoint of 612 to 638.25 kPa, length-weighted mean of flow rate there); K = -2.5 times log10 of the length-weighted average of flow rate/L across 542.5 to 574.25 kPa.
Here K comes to 0.04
